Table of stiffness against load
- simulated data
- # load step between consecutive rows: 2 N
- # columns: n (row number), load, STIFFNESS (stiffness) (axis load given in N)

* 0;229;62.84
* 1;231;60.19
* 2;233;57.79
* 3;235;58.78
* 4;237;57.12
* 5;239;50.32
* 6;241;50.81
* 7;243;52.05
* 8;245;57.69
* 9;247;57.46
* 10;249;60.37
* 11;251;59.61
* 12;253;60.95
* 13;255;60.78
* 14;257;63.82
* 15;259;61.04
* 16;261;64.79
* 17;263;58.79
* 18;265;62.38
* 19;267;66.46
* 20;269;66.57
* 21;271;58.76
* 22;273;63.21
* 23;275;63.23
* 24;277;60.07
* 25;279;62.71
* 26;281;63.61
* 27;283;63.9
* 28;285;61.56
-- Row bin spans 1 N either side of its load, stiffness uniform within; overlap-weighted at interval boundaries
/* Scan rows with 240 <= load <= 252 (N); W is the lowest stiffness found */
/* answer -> 50.81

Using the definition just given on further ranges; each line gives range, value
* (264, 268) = 62.38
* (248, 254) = 59.61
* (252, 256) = 60.78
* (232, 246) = 50.32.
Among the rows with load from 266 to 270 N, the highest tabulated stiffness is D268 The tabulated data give 66.57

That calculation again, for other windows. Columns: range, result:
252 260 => 63.82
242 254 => 60.95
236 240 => 57.12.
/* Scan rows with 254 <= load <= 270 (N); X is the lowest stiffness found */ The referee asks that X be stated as 58.79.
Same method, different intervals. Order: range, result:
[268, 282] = 58.76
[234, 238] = 57.12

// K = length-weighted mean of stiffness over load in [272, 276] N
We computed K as 63.2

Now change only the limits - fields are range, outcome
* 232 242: 55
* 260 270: 63.8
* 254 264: 61.8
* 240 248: 54.5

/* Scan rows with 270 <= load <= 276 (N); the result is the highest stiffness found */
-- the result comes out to 63.23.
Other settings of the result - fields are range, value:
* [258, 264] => 64.79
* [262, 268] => 66.46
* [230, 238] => 60.19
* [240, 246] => 57.69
